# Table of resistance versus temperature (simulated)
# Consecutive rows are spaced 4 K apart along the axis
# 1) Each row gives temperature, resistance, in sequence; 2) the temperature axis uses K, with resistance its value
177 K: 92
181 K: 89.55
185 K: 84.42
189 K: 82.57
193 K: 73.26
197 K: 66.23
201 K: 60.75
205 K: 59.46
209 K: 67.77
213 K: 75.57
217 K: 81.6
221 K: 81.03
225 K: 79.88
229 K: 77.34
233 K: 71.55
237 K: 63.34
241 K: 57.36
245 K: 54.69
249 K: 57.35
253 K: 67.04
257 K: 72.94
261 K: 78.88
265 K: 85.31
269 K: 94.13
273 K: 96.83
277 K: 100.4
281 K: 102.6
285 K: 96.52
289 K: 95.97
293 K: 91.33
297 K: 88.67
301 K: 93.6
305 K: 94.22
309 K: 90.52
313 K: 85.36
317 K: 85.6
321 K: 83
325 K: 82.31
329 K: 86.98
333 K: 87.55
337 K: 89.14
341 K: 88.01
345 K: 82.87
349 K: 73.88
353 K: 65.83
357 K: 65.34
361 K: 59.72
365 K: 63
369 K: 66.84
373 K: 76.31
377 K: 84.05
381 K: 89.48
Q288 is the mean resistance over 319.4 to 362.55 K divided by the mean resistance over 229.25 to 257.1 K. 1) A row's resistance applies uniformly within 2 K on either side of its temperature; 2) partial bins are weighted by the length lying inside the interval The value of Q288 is 1.2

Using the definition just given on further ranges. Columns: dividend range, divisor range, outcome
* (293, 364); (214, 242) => 1.12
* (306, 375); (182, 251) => 1.11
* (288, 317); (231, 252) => 1.49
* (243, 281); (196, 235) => 1.11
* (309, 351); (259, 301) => 0.91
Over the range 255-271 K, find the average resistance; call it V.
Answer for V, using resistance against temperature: 82.8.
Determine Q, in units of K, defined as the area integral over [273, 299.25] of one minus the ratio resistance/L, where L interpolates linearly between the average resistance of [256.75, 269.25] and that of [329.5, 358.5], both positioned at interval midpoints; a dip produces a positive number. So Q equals -4.6 K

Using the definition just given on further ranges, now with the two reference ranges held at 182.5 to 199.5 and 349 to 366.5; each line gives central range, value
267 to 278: -4.1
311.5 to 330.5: -4.9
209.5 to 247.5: 1.5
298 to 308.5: -3.7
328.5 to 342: -4.4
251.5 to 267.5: -1.2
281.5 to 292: -4.1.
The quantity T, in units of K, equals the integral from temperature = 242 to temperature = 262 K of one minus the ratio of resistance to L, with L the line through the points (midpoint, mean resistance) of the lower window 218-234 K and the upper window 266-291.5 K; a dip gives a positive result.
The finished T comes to 5.2 K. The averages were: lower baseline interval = 78.1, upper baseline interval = 97.1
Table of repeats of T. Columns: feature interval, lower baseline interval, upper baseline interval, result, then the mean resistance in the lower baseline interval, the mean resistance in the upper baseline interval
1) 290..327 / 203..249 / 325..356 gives -4.9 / 69.4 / 81.5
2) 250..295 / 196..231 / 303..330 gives -4.3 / 72.4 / 86.9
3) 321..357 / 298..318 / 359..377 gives -1.0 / 90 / 68.4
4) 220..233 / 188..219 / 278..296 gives -0.1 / 70.5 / 96.4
